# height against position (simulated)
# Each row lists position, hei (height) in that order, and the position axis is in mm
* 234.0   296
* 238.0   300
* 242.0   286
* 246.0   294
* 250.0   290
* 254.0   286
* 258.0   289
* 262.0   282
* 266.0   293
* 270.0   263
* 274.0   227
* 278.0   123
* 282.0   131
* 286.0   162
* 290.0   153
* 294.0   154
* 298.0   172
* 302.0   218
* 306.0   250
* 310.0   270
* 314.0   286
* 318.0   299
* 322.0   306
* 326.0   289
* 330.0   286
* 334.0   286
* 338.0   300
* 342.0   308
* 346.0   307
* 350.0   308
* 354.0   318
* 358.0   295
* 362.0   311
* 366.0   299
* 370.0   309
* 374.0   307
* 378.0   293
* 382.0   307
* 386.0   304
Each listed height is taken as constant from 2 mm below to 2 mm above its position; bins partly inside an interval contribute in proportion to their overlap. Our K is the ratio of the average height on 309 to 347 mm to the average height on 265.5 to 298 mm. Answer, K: 1.6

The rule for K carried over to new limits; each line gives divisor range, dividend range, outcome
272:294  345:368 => 1.93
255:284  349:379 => 1.32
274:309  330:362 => 1.71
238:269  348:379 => 1.06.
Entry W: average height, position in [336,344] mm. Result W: 304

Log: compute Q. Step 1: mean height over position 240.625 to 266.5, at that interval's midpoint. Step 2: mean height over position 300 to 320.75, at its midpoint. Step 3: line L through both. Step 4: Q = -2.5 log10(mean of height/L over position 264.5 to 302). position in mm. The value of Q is 0.43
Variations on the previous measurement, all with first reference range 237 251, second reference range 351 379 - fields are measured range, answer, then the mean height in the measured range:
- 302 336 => 0.075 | 280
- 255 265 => 0.028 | 286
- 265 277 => 0.193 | 247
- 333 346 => 0.008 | 300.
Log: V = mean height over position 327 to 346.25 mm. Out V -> 296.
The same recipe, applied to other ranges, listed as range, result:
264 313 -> 203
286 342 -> 250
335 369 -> 305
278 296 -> 147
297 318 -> 248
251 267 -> 287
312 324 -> 297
